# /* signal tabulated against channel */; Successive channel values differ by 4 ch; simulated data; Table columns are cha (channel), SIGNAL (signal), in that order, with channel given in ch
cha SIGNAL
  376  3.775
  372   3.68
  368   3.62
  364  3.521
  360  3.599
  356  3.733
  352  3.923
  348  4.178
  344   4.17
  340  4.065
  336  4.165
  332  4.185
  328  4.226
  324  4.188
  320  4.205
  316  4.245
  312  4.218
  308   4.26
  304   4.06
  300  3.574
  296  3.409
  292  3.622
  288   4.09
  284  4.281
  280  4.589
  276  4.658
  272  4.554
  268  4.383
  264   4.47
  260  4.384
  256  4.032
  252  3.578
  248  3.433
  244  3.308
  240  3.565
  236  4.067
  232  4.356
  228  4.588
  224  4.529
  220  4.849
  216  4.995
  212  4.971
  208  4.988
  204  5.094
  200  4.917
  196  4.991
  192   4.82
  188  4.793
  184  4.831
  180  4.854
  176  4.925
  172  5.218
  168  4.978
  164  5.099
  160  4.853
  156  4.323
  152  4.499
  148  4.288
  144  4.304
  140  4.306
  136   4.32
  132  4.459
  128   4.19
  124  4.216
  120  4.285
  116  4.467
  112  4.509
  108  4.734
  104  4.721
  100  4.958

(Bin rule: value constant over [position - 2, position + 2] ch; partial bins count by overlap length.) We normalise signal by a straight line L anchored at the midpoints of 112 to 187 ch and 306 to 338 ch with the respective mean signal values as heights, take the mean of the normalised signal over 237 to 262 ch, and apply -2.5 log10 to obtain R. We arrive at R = 0.17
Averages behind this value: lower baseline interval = 4.58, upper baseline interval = 4.21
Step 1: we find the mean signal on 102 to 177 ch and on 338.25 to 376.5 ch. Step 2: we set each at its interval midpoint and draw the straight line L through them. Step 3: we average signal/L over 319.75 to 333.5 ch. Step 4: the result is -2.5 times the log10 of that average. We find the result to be -0.07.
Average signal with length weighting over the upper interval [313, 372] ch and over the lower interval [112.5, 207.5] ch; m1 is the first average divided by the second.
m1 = 0.86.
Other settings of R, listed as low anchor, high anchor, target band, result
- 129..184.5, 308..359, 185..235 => -0.07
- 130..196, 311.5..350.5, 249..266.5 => 0.08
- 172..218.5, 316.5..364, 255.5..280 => 0.01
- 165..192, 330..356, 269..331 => 0.04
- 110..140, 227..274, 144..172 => -0.10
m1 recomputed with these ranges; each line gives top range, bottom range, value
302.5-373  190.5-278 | 0.91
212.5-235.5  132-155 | 1.07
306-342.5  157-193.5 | 0.85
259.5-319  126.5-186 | 0.90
